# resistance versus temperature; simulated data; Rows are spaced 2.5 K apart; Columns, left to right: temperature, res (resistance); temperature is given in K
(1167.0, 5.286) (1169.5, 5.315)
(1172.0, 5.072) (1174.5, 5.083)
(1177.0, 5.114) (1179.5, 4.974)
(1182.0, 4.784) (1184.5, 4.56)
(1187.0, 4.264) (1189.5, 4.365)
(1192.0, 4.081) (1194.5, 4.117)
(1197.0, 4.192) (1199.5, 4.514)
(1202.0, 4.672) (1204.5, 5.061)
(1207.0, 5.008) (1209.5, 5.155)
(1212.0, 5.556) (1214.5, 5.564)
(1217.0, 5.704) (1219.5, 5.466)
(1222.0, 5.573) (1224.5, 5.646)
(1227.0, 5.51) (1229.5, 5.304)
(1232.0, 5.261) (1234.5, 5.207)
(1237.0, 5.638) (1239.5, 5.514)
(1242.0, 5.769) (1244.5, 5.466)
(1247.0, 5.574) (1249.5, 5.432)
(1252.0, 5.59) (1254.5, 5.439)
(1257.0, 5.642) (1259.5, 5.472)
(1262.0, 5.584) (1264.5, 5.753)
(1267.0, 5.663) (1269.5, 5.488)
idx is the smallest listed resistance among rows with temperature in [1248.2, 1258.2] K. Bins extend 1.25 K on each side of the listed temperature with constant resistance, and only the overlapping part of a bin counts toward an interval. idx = 5.432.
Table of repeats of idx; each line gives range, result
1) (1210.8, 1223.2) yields 5.466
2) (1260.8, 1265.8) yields 5.584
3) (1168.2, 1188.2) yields 4.264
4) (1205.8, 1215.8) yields 5.008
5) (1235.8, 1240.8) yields 5.514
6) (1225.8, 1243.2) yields 5.207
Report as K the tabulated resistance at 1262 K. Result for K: 5.584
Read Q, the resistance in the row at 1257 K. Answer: 5.642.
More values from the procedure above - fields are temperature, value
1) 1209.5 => 5.155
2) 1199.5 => 4.514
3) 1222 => 5.573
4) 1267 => 5.663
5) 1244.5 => 5.466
